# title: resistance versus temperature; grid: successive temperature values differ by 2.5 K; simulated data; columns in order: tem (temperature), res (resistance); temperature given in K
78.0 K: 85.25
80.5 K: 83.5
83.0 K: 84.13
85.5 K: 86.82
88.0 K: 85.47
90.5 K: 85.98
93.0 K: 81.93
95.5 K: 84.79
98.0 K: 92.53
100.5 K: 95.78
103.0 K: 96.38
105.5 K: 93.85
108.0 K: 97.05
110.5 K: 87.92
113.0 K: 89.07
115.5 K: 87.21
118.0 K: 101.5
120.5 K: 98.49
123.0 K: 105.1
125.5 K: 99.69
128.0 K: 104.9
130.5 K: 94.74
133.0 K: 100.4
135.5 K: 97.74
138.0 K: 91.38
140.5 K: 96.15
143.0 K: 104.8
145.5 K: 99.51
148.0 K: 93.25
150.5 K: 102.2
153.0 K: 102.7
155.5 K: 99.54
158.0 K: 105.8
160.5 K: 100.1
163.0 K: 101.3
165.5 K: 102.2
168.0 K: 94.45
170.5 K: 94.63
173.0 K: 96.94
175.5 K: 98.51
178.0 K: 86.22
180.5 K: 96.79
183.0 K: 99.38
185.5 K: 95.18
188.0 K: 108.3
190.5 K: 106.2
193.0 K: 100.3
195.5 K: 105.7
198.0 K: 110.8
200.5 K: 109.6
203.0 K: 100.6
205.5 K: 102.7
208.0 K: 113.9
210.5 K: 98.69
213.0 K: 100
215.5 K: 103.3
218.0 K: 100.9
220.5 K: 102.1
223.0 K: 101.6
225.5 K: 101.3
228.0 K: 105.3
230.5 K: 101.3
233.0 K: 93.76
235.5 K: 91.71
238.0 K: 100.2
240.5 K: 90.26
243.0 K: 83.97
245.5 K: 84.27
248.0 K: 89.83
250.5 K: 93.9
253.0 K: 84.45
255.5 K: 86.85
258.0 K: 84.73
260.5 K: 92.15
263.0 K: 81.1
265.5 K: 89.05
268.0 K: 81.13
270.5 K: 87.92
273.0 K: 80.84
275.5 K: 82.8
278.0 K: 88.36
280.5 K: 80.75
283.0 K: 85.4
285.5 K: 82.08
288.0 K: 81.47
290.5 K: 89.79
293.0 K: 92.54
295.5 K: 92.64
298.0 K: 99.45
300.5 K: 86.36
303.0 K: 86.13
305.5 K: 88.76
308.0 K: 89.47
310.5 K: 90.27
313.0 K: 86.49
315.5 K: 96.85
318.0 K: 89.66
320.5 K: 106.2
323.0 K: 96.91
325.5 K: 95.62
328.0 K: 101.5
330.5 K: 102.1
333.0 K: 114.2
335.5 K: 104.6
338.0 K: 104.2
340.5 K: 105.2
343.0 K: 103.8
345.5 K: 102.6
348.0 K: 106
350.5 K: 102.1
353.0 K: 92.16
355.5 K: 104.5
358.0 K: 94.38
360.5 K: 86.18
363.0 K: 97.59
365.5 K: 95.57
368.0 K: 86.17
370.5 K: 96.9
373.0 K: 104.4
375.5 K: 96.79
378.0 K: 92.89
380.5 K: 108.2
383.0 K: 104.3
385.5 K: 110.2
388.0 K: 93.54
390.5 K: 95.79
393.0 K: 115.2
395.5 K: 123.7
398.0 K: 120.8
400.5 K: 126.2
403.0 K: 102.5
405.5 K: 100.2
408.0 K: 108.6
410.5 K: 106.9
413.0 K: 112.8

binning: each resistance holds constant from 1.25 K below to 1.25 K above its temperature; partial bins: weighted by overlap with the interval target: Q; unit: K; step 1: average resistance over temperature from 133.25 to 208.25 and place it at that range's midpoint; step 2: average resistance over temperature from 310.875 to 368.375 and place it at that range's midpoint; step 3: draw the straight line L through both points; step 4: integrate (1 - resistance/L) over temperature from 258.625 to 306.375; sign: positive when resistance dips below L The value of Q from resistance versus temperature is 6.1 K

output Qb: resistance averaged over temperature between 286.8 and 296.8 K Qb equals 89.2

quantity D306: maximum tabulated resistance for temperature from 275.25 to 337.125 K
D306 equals 114.2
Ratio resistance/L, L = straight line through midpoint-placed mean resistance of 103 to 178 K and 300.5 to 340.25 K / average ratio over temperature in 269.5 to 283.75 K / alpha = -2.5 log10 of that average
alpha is 0.15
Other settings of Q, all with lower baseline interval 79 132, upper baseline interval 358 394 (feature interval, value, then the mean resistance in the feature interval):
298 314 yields 1.34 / 88.8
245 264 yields 1.66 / 87.4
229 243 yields 0.10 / 94.6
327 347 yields -1.47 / 105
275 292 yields 2.09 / 84.6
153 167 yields -1.23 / 102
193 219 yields -2.71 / 104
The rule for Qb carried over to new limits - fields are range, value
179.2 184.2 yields 98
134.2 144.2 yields 97.5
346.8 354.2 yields 100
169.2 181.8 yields 94.6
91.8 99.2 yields 86.4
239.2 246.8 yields 86.3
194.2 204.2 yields 107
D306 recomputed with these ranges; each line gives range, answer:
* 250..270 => 93.9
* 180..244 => 113.9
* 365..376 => 104.4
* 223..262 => 105.3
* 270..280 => 88.36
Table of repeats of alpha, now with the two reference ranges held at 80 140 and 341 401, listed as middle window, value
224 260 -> 0.06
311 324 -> 0.06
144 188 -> -0.04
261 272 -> 0.16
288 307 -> 0.11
